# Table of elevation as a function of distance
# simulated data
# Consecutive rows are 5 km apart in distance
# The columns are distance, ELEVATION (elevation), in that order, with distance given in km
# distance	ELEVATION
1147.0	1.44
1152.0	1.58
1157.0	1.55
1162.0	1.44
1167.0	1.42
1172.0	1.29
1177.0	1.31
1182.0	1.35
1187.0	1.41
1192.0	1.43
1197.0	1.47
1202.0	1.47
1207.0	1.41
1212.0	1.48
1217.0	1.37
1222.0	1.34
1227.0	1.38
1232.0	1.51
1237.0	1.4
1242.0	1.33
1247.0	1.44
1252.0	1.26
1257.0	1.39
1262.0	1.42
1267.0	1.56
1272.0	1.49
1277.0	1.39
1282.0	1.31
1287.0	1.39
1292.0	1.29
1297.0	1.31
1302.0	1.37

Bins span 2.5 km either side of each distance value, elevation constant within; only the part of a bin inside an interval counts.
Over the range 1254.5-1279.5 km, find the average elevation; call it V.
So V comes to 1.45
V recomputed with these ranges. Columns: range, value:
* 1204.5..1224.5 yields 1.4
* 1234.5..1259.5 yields 1.36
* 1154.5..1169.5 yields 1.47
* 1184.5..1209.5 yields 1.44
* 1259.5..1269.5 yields 1.49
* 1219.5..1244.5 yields 1.39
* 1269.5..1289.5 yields 1.4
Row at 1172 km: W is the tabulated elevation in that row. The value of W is 1.29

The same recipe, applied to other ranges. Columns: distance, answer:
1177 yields 1.31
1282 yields 1.31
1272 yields 1.49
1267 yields 1.56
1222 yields 1.34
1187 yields 1.41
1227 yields 1.38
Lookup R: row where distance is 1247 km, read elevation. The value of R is 1.44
